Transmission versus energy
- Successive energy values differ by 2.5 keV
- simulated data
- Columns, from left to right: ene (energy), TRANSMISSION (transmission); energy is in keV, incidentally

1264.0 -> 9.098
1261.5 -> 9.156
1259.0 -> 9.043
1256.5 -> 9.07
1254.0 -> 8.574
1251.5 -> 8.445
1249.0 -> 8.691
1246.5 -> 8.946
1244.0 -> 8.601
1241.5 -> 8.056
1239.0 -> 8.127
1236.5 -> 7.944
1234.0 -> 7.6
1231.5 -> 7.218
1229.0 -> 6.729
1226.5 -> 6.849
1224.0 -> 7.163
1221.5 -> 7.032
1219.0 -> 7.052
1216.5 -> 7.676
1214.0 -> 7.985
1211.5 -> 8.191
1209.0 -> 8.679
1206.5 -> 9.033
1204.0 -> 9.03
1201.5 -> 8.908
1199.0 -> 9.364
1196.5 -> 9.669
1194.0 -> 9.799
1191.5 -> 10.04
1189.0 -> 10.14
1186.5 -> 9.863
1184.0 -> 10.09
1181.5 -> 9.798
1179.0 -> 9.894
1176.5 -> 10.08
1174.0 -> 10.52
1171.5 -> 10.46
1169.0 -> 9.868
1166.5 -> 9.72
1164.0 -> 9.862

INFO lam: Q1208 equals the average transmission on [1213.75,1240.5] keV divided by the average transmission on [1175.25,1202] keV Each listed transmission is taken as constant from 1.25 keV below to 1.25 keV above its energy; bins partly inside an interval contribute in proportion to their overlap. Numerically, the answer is 0.75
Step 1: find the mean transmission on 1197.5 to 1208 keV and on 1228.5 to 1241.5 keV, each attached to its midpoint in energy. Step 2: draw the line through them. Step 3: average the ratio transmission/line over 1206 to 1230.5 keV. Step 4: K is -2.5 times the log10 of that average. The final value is 0.11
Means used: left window 9.09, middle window 7.59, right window 7.62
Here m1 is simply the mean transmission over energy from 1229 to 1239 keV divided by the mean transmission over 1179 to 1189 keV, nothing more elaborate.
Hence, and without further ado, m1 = 0.8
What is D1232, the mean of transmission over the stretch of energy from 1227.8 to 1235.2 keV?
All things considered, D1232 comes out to 7.18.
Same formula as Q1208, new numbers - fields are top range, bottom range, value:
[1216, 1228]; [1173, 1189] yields 0.71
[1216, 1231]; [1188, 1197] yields 0.71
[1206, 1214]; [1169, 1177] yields 0.82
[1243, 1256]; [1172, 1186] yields 0.86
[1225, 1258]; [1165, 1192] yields 0.80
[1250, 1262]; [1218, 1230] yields 1.27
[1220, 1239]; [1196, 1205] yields 0.79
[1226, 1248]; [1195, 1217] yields 0.89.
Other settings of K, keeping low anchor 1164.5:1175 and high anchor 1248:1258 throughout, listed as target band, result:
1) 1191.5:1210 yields 0.04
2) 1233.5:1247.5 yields 0.09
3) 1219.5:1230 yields 0.30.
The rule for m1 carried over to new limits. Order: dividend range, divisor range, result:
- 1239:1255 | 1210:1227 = 1.14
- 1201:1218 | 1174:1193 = 0.84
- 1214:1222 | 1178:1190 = 0.74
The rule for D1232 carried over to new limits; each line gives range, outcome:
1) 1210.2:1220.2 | 7.73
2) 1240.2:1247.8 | 8.53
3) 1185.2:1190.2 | 10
